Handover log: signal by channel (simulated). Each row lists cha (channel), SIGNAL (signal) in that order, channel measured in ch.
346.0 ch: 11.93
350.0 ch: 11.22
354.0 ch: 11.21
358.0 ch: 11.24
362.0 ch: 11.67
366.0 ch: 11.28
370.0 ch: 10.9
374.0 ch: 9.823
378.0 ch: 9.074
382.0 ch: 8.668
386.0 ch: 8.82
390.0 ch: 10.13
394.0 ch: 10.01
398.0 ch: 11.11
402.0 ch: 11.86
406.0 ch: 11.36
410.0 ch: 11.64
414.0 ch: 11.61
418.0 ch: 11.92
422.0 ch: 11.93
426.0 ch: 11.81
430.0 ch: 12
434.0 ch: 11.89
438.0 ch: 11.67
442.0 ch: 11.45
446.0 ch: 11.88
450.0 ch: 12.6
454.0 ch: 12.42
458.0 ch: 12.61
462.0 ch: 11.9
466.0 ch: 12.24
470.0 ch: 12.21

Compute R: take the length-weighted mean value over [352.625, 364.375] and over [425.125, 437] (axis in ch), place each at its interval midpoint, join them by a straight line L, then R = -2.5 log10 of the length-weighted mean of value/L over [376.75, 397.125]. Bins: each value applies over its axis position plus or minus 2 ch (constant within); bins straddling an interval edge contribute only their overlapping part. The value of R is 0.22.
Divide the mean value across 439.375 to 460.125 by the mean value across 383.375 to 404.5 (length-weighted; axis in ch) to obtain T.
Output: 1.18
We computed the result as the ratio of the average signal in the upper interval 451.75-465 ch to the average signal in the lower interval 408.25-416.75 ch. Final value 1.1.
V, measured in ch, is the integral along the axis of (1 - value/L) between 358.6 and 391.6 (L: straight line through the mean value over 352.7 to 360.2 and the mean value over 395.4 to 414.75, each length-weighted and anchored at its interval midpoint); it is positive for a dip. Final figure 3.6 ch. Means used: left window 11.2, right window 11.5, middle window 10.1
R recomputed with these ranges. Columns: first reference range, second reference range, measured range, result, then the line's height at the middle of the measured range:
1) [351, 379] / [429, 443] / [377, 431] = 0.048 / 11.3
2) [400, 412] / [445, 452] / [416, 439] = 0.007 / 12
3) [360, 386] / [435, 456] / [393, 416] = -0.037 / 10.9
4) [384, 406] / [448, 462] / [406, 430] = -0.050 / 11.2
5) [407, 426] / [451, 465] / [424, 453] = 0.013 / 12.1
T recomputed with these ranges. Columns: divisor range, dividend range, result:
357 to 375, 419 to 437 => 1.08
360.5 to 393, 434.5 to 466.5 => 1.21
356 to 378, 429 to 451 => 1.10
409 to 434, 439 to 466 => 1.03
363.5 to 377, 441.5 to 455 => 1.15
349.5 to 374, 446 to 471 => 1.10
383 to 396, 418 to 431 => 1.24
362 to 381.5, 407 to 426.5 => 1.14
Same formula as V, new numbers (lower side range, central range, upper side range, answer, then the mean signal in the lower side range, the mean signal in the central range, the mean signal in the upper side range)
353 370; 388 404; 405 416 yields 0.98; 11.3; 10.8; 11.6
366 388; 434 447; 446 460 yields 0.32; 9.62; 11.7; 12.4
